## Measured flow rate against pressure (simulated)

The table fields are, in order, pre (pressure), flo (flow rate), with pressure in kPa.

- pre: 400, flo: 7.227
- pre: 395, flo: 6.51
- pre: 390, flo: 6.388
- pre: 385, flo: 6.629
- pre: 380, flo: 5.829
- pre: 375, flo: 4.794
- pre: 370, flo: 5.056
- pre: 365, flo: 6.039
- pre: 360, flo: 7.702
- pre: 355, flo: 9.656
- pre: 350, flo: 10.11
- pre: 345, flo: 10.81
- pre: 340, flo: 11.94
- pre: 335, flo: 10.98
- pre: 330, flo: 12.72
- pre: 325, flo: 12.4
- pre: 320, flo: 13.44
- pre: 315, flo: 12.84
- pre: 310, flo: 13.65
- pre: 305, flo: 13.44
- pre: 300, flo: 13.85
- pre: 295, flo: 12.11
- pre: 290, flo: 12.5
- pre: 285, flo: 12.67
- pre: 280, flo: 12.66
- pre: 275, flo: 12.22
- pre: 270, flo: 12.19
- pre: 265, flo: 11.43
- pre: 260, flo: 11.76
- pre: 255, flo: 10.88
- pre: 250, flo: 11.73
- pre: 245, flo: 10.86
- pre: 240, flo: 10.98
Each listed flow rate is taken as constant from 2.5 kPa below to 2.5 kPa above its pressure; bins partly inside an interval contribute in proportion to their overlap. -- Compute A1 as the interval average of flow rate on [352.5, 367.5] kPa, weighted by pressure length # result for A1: 7.8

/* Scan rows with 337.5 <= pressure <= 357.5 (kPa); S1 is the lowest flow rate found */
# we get 9.656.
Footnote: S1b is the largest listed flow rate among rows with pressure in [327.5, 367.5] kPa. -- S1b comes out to 12.72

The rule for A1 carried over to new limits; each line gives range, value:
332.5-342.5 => 11.5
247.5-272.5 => 11.6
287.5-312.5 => 13.1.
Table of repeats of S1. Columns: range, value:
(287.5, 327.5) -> 12.11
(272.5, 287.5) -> 12.22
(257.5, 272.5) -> 11.43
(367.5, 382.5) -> 4.794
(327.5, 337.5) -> 10.98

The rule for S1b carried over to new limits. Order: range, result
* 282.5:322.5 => 13.85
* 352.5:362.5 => 9.656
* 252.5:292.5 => 12.67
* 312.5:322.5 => 13.44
